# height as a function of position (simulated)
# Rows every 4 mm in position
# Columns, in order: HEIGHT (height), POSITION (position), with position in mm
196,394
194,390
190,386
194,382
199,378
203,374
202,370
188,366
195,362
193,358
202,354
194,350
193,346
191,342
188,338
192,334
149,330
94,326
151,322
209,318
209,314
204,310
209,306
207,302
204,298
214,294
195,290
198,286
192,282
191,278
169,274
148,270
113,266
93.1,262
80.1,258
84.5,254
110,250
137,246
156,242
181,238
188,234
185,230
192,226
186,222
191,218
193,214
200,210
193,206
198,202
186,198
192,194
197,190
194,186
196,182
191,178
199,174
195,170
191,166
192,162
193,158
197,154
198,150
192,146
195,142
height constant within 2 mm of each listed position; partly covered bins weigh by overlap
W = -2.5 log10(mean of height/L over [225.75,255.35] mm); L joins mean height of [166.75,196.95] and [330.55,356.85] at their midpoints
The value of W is 0.250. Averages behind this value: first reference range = 194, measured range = 153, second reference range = 191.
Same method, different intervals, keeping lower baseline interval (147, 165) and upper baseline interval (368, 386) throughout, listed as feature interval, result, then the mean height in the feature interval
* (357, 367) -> 0.033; 192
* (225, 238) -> 0.051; 187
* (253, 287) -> 0.362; 141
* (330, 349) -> 0.062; 187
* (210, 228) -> 0.023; 192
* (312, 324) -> 0.043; 190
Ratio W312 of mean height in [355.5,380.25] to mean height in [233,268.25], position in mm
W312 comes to 1.6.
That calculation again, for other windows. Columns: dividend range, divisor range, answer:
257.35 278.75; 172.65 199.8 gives 0.68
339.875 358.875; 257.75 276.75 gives 1.53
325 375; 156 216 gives 0.95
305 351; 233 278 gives 1.35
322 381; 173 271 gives 1.10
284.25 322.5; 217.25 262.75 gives 1.36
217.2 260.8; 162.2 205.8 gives 0.78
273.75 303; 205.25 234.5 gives 1.03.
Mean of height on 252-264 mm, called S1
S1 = 85.9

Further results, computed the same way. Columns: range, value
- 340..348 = 192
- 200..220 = 195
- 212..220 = 192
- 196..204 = 192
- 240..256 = 122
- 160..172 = 193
